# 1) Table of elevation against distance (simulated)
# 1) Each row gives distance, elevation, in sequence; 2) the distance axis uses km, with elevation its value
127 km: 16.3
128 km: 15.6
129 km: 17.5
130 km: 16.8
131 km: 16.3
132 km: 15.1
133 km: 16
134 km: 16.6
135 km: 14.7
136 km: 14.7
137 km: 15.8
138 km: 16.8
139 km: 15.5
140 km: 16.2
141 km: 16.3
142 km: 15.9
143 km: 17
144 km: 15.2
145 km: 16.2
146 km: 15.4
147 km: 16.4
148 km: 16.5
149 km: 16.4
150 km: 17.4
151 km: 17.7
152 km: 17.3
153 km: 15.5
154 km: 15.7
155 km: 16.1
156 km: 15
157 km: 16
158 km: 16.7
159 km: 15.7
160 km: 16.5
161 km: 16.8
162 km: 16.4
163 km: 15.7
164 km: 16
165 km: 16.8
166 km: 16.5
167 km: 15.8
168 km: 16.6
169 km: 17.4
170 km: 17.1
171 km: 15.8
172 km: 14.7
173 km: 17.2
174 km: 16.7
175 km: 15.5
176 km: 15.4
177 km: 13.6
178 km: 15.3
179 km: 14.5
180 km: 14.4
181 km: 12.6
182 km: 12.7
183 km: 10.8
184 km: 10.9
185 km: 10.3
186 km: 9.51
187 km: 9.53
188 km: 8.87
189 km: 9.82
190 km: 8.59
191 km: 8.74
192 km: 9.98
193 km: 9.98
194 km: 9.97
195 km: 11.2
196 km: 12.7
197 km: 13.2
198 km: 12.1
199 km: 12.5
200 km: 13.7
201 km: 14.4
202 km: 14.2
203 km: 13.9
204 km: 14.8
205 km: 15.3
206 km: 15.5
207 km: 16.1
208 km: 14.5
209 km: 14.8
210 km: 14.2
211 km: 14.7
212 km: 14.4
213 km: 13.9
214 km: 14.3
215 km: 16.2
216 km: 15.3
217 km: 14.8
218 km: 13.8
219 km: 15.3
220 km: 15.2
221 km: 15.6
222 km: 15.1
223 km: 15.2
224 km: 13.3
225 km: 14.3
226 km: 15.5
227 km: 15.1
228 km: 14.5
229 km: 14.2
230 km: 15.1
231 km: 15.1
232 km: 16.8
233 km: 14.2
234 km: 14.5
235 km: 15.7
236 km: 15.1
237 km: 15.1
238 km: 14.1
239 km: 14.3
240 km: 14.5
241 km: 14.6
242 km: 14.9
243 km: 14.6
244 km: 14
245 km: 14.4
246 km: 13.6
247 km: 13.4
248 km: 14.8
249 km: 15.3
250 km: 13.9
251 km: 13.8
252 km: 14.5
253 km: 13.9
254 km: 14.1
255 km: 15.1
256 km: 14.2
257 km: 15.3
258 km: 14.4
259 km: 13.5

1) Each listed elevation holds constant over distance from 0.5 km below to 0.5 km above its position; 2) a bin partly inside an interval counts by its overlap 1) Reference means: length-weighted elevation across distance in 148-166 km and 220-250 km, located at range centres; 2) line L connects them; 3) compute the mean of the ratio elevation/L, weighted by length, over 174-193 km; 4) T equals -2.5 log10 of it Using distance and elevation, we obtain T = 0.32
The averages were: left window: 16.3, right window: 14.7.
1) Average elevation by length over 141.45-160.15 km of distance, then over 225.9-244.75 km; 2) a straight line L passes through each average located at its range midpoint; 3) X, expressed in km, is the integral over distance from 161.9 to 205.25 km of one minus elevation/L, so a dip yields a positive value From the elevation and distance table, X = 6.3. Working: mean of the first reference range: 16.2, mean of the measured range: 13.4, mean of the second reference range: 14.8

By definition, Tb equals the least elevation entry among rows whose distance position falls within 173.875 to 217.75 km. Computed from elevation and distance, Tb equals 8.59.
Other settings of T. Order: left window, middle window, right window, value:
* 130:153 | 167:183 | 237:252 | 0.028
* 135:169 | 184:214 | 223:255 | 0.222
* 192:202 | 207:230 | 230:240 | -0.079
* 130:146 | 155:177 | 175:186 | -0.156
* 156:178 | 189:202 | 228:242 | 0.332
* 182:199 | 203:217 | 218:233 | -0.150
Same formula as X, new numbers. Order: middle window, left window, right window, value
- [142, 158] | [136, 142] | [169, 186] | -0.8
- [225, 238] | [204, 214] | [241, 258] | -0.4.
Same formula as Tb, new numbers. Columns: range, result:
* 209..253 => 13.3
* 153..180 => 13.6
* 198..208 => 12.1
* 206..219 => 13.8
